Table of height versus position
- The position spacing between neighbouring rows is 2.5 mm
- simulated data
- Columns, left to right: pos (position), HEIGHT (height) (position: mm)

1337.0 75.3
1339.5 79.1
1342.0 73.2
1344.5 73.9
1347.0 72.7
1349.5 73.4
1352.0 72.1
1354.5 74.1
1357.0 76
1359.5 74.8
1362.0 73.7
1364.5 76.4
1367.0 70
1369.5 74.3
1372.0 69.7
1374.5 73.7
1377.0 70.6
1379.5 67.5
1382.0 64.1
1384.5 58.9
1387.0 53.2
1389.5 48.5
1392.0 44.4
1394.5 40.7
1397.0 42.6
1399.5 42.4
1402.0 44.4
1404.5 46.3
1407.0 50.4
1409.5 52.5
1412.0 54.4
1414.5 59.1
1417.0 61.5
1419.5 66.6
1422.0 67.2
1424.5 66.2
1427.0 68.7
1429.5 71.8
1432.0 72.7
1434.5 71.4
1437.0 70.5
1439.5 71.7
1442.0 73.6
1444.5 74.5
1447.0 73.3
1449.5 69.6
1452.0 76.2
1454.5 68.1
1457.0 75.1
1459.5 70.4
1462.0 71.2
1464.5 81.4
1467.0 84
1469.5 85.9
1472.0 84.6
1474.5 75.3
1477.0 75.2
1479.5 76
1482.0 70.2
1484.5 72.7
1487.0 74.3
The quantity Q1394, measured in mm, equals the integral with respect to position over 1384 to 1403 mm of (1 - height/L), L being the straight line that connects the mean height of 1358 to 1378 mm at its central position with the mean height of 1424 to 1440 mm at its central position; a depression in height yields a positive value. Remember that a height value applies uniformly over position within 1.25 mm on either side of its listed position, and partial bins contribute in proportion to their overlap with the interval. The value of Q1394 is 6.7 mm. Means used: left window 73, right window 70.6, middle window 46.4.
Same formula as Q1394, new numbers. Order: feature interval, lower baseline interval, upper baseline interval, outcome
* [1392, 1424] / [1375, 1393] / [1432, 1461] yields 6.0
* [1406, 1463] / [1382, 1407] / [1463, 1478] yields -2.3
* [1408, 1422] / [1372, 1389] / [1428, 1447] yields 2.0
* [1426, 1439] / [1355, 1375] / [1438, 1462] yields 0.3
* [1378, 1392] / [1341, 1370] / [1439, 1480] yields 3.2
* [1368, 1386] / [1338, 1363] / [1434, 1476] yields 1.5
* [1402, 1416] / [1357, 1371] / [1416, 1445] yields 3.8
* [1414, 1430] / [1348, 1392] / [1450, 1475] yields 1.6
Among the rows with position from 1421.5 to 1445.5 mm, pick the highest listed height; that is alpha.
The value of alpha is 74.5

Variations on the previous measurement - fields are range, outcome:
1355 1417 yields 76.4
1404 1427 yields 68.7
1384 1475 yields 85.9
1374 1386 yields 73.7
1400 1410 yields 52.5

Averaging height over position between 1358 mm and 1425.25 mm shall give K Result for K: 59.8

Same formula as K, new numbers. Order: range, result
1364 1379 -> 72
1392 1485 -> 66.6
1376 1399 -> 53.9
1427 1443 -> 71.7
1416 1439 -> 68.7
